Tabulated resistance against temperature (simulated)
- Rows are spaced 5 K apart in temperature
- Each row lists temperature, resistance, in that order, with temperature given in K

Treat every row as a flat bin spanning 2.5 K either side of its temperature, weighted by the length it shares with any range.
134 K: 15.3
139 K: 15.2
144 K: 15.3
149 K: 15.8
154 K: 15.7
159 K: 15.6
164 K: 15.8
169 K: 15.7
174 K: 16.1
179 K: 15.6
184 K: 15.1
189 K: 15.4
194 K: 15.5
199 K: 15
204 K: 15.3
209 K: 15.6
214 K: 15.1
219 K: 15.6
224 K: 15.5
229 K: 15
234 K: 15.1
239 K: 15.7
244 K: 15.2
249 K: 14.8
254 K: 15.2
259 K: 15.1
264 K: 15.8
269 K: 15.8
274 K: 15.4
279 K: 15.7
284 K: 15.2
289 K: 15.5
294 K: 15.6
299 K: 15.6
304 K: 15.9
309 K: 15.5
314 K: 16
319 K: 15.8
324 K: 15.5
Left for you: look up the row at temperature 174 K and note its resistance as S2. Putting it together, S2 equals 16.1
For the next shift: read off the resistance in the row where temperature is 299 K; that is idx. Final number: 15.6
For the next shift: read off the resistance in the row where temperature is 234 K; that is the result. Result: 15.1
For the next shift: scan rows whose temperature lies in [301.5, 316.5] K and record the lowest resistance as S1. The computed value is 15.5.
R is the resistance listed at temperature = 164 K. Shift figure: 15.8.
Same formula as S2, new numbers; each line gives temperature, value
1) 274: 15.4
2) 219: 15.6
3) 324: 15.5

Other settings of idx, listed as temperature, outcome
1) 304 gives 15.9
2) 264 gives 15.8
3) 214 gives 15.1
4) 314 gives 16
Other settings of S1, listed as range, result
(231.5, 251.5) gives 14.8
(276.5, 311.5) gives 15.2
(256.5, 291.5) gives 15.1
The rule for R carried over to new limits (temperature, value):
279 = 15.7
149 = 15.8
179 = 15.6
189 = 15.4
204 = 15.3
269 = 15.8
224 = 15.5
